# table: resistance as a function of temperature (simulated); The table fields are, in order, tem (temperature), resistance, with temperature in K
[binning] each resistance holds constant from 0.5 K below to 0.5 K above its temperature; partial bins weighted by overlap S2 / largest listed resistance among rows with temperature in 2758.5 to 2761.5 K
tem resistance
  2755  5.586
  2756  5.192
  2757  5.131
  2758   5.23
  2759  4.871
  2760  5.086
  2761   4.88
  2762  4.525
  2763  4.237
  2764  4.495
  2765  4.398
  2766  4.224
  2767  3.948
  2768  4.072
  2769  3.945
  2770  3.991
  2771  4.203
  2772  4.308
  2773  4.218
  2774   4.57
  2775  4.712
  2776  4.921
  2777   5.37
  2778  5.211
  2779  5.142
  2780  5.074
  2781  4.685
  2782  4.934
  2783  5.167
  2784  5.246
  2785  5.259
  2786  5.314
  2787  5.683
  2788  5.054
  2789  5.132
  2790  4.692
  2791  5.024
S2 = 5.086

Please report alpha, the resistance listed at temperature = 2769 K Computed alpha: 3.945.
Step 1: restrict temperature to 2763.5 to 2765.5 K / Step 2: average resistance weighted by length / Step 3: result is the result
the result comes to 4.45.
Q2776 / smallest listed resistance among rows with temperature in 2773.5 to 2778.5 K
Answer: 4.57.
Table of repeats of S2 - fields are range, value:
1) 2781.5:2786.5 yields 5.314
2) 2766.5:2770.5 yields 4.072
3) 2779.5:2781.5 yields 5.074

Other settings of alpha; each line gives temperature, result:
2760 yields 5.086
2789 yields 5.132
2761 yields 4.88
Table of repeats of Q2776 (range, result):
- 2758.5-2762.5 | 4.525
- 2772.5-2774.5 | 4.218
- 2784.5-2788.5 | 5.054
